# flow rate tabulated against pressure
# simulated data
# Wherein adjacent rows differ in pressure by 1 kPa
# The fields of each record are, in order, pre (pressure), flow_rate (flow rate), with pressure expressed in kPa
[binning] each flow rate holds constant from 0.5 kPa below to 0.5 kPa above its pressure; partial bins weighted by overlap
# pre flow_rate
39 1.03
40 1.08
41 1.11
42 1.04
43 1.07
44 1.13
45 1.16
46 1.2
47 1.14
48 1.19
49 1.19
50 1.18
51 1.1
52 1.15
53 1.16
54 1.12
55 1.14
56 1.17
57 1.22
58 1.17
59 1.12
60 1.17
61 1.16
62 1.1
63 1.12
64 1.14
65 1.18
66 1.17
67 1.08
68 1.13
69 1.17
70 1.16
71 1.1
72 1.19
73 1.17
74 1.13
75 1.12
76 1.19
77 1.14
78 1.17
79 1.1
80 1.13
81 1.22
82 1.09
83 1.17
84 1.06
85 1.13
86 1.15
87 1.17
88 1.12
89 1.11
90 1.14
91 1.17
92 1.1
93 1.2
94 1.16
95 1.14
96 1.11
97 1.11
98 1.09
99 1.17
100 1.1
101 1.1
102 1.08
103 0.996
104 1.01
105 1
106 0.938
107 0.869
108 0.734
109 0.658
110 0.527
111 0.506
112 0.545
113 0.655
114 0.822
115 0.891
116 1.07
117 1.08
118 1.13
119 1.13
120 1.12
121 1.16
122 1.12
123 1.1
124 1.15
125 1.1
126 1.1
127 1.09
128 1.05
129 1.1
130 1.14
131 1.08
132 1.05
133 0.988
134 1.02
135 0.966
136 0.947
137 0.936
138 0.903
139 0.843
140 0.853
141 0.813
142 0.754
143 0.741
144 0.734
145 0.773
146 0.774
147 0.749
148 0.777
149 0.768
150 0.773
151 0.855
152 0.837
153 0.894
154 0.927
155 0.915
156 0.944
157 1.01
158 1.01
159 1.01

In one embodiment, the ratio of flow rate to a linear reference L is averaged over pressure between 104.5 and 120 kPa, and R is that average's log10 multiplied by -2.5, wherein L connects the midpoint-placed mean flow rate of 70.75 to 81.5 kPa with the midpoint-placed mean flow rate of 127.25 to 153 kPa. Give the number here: 0.184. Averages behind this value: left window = 1.15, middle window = 0.846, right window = 0.891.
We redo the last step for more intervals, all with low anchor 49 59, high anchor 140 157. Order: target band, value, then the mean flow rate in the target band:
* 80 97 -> -0.105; 1.14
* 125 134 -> -0.205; 1.07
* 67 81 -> -0.060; 1.15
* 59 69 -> -0.018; 1.14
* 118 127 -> -0.222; 1.12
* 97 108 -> -0.043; 1.03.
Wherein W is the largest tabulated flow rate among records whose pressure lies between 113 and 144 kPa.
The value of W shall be 1.16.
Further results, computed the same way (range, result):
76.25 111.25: 1.22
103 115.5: 1.01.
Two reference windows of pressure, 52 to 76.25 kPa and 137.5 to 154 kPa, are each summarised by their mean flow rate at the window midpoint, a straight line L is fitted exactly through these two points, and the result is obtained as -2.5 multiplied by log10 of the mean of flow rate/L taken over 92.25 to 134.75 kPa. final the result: -0.07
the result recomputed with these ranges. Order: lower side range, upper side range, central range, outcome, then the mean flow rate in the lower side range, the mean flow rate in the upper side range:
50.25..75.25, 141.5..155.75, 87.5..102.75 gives -0.11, 1.15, 0.808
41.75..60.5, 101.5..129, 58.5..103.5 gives -0.08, 1.15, 0.952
